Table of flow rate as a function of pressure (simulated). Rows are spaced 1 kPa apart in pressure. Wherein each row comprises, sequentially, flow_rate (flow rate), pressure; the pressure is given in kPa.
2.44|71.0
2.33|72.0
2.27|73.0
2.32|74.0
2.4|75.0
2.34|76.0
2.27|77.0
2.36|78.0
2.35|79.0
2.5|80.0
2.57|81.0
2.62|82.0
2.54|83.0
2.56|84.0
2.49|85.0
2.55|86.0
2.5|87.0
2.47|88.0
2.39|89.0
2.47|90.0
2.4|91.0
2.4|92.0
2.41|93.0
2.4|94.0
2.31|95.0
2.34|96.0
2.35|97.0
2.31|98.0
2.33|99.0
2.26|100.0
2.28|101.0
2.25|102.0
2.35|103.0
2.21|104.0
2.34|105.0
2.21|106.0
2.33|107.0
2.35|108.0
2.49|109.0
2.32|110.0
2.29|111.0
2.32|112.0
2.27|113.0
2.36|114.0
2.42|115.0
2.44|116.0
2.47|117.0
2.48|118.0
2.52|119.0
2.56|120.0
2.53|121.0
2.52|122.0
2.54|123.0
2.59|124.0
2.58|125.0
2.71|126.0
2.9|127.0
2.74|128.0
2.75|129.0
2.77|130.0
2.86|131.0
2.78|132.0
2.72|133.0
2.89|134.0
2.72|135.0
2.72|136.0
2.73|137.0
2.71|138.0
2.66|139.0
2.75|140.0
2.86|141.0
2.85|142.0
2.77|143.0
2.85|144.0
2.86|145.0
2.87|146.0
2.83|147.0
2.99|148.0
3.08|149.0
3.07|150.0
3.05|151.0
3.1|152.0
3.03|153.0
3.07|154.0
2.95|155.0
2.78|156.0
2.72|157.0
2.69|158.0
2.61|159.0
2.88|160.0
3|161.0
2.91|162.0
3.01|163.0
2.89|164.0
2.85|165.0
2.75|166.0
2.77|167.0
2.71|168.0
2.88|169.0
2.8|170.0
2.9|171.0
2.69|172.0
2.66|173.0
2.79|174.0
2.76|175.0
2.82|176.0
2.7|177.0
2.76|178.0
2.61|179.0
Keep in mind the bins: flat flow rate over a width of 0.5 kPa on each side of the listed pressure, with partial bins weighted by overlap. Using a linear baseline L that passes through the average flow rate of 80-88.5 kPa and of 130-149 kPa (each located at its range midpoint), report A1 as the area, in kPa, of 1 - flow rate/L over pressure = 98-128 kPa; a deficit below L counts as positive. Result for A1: 2.8 kPa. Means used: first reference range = 2.54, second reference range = 2.81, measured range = 2.42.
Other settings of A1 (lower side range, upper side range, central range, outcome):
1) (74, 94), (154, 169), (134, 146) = -0.2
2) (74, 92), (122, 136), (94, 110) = 1.5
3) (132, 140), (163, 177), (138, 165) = -1.2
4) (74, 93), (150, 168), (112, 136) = 0.7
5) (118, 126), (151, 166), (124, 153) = -1.3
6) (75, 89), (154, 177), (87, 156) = 1.0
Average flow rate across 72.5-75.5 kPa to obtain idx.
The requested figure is 2.33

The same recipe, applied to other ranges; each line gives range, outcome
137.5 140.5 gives 2.71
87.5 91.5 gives 2.43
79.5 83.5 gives 2.56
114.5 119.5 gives 2.47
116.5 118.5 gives 2.48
